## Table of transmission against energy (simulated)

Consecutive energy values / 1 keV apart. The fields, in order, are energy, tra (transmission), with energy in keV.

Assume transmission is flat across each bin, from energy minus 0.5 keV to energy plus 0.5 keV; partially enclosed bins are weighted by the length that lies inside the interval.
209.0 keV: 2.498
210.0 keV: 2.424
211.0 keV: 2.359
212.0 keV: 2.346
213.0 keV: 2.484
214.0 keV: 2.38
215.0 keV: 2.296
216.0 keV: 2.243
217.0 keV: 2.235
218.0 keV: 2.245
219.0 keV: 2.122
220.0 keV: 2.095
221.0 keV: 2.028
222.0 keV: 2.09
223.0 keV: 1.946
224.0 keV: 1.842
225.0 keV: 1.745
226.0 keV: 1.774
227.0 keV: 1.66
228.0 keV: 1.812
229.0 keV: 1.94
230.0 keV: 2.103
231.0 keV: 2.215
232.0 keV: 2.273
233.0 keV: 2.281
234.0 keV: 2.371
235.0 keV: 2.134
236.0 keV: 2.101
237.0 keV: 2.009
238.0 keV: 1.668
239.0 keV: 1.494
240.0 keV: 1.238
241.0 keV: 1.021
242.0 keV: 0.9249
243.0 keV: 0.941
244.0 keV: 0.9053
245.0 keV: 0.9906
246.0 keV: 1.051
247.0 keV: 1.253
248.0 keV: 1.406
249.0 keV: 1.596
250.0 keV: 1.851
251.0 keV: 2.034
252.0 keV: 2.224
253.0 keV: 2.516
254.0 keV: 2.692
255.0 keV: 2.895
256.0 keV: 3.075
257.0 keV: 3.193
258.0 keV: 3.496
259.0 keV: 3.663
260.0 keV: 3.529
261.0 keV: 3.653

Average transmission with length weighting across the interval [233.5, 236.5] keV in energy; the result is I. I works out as 2.2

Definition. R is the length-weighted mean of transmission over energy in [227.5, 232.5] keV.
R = 2.07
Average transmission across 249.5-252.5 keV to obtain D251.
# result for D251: 2.04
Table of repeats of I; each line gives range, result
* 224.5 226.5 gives 1.76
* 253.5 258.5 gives 3.07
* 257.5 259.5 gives 3.58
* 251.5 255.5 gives 2.58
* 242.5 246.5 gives 0.972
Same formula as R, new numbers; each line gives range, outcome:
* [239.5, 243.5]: 1.03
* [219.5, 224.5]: 2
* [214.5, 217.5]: 2.26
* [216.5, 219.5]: 2.2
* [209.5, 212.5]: 2.38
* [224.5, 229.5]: 1.79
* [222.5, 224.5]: 1.89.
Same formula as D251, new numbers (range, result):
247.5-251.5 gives 1.72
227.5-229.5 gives 1.88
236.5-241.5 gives 1.49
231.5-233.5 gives 2.28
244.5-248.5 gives 1.18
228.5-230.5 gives 2.02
